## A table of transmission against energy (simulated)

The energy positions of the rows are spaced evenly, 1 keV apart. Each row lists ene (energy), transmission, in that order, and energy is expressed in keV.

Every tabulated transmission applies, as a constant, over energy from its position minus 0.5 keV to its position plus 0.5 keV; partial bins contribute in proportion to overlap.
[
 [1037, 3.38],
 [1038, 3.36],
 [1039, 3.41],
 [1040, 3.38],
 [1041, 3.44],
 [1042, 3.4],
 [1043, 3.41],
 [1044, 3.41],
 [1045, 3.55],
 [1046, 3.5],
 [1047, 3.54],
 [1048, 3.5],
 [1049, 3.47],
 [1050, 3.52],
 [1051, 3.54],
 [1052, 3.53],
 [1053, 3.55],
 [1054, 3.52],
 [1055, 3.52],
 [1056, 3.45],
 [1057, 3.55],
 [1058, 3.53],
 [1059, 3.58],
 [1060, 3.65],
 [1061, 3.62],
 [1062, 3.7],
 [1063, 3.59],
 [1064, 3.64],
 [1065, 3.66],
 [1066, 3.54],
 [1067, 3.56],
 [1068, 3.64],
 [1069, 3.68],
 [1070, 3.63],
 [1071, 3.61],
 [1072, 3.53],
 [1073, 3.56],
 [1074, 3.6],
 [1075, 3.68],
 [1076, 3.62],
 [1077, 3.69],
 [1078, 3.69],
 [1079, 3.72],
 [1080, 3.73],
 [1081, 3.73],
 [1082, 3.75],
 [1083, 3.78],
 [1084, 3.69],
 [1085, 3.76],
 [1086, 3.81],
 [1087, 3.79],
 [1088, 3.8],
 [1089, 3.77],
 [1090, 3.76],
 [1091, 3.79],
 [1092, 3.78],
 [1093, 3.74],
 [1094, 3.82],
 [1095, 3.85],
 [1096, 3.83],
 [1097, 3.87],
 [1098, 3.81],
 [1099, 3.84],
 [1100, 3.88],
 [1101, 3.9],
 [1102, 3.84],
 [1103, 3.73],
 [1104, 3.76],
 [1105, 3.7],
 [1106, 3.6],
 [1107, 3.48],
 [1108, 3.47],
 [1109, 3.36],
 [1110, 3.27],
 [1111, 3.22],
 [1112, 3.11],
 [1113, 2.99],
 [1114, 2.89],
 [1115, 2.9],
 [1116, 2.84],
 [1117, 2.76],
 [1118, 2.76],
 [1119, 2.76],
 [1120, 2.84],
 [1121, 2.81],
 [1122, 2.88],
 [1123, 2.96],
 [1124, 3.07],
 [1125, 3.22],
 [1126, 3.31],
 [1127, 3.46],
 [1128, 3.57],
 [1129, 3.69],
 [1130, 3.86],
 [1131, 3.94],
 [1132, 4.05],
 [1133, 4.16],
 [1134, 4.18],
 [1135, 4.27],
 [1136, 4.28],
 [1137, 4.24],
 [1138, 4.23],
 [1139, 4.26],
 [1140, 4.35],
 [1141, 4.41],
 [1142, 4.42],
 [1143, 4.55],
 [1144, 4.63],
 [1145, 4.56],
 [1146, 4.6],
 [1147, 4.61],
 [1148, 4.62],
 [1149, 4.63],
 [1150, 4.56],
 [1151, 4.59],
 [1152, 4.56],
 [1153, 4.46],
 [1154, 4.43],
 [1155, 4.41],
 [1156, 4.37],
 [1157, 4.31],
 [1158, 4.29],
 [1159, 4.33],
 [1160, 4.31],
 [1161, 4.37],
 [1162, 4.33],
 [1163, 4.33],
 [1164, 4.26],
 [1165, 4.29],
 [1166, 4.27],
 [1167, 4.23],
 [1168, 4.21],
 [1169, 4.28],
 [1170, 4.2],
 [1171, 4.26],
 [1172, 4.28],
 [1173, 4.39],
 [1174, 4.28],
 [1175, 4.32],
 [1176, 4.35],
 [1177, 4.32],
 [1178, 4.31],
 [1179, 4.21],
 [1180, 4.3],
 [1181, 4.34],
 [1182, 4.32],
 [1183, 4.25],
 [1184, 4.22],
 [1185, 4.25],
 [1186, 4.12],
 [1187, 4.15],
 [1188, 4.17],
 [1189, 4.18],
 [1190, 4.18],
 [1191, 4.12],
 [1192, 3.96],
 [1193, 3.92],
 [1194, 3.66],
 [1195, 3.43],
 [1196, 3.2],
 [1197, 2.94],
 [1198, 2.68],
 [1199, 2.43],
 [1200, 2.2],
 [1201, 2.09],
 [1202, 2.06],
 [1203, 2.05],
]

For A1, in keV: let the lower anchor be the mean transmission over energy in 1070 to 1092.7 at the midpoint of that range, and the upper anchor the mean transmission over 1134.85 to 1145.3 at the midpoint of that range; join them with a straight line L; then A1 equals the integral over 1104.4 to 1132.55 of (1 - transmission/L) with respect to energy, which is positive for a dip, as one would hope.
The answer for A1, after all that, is 6.1 keV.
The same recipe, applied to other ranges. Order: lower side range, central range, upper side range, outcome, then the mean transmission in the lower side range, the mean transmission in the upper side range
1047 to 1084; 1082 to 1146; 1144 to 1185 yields 4.9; 3.61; 4.37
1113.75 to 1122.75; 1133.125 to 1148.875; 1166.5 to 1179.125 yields -4.5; 2.83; 4.28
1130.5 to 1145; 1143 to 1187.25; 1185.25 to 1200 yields -4.6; 4.29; 3.61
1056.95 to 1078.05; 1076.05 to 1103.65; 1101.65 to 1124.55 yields -3.1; 3.62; 3.17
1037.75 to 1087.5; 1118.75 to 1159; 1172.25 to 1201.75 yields -3.3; 3.59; 3.83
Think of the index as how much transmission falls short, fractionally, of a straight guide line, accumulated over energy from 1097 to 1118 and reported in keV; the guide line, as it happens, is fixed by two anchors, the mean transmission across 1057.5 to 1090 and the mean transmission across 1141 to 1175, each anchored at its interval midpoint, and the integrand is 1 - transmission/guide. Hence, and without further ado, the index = 2.9 keV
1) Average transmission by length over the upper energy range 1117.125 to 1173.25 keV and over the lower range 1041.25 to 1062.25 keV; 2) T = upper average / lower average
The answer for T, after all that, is 1.2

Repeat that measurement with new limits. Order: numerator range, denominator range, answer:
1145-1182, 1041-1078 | 1.23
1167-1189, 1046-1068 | 1.20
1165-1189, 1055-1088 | 1.17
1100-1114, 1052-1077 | 0.97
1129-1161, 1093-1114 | 1.21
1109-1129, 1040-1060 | 0.87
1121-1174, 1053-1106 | 1.13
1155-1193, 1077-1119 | 1.19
